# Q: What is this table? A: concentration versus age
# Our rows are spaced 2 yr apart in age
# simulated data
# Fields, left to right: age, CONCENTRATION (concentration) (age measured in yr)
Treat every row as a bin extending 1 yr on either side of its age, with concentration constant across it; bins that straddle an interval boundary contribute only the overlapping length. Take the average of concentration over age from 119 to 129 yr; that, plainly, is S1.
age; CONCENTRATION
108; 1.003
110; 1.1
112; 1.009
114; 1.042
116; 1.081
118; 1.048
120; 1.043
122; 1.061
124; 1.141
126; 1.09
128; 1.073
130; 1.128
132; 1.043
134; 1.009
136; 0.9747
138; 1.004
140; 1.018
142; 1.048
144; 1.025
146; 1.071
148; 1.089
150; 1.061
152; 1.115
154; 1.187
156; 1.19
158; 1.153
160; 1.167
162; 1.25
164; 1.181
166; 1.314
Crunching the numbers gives 1.08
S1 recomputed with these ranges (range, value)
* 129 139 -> 1.03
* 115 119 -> 1.06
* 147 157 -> 1.13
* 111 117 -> 1.04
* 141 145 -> 1.04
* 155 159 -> 1.17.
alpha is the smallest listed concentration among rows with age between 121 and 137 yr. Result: 0.9747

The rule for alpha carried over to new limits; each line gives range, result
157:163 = 1.153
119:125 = 1.043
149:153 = 1.061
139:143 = 1.018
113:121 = 1.042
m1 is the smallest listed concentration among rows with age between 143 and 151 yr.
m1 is 1.025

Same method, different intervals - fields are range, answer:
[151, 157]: 1.115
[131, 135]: 1.009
